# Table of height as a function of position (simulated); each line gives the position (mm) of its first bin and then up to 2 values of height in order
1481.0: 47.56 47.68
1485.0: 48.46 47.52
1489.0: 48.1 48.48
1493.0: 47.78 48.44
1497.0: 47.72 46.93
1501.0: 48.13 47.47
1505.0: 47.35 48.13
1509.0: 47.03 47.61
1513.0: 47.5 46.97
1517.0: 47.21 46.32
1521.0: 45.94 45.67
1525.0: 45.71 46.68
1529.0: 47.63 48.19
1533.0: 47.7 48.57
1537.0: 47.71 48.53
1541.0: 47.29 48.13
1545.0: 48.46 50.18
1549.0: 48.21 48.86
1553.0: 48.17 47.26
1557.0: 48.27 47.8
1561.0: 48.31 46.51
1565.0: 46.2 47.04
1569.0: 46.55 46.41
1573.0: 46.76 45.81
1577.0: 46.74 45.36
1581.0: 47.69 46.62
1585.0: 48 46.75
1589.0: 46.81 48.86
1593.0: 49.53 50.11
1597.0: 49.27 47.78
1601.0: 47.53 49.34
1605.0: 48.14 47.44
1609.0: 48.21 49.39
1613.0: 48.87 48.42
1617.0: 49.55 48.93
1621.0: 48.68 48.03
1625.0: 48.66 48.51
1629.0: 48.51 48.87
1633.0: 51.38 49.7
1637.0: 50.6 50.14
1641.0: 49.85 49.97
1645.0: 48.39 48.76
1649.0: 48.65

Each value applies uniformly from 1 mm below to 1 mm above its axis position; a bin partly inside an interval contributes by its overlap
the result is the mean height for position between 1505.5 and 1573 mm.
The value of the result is 47.5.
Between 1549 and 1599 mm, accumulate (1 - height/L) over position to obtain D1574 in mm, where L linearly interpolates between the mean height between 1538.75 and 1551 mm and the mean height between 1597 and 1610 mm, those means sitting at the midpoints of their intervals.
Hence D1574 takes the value 0.9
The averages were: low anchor 48.5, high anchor 48.2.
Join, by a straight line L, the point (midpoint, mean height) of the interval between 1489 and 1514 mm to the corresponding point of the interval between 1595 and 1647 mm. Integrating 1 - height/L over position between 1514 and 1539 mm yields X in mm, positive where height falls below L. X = 0.5 mm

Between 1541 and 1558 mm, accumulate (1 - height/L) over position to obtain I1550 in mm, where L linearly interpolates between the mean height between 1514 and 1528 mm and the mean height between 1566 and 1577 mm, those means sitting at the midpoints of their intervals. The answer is -0.70 mm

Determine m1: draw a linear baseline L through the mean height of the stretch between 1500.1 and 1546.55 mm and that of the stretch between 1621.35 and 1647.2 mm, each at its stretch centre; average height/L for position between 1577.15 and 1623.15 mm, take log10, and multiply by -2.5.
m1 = 0.01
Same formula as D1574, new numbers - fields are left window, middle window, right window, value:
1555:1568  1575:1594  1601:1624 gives 0.2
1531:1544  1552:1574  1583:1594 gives 0.3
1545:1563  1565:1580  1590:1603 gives 0.7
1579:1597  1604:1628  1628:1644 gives 0.2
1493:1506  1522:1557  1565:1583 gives -0.6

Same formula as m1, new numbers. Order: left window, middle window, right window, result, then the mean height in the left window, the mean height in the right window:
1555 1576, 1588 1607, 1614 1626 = -0.01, 47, 48.7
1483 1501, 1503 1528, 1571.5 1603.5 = 0.02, 47.9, 47.6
